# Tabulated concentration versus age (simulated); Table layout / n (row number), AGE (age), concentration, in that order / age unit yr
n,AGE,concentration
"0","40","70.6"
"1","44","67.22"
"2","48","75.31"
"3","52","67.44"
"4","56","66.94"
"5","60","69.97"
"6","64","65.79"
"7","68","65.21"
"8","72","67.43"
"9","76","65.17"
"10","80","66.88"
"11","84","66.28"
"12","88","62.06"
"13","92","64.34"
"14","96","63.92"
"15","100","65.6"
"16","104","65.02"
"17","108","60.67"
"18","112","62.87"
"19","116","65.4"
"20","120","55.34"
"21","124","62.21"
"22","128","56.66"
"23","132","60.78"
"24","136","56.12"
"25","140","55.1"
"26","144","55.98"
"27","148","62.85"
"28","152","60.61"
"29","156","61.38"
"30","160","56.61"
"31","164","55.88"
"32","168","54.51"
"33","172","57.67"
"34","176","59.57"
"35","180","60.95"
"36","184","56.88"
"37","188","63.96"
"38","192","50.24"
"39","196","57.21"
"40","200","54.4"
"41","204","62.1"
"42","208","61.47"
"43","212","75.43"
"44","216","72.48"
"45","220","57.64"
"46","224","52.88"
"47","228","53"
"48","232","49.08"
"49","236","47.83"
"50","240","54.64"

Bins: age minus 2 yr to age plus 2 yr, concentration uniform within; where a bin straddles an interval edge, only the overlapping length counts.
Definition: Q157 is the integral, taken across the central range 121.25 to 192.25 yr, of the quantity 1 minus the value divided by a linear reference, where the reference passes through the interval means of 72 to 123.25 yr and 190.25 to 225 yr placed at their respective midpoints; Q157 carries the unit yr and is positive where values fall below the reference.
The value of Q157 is 4.26 yr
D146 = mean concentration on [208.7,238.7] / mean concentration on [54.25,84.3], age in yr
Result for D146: 0.87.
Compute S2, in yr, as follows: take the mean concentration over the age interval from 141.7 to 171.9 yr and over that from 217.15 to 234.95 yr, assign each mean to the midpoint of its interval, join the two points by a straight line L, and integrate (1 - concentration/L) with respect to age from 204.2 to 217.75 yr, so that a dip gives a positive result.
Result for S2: -3.5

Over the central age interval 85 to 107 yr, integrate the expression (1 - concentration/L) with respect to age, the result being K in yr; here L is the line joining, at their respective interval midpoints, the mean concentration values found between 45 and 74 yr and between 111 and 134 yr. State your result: -0.14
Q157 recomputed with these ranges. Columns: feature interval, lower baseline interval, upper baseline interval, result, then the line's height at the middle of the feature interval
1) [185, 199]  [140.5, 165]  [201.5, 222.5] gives 1.4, 63.1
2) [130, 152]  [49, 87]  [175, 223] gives 1.8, 63.5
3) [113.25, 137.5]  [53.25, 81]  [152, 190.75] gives 1.0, 62.2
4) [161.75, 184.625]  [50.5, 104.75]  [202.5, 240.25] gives 1.3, 61.2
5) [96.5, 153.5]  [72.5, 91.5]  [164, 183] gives 1.2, 61.8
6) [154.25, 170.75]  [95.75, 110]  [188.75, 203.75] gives 0.4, 58.6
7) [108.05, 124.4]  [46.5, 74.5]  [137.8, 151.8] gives 0.1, 61.6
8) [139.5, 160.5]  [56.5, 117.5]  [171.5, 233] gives 0.9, 61.9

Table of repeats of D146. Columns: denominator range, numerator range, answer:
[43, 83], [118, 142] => 0.85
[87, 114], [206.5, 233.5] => 0.95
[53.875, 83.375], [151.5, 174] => 0.86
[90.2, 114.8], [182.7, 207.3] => 0.90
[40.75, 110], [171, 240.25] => 0.88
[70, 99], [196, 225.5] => 0.95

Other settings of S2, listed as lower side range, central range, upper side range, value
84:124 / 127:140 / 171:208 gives 0.8 yr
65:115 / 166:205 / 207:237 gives 1.9 yr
